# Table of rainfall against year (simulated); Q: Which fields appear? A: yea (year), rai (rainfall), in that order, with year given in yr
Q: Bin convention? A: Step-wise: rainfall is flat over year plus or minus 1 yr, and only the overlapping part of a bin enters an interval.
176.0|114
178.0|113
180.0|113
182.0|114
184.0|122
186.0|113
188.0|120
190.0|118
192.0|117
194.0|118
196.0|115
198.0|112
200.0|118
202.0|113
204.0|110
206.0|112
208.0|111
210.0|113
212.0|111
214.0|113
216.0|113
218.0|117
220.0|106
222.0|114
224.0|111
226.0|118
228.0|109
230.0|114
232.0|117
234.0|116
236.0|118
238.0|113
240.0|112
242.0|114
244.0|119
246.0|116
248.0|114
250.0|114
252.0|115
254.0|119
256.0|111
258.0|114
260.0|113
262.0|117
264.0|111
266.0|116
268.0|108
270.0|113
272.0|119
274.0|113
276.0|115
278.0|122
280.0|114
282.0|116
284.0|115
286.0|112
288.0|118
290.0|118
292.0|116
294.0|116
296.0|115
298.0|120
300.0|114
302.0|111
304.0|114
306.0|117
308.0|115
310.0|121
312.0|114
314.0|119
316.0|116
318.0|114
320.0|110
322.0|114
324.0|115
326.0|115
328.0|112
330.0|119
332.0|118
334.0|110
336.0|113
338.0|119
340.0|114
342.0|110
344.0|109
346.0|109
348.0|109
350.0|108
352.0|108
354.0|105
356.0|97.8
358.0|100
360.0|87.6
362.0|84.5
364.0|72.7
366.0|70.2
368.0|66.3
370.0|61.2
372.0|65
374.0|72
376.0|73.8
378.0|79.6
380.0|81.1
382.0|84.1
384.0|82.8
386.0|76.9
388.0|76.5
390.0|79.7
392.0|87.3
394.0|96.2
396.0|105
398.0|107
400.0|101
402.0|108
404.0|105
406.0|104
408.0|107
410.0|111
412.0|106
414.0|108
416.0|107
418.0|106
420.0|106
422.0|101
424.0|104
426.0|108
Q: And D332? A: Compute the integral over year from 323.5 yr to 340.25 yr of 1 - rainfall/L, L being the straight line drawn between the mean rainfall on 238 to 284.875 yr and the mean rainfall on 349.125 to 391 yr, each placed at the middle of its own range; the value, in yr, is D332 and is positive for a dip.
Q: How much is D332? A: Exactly -3.8 yr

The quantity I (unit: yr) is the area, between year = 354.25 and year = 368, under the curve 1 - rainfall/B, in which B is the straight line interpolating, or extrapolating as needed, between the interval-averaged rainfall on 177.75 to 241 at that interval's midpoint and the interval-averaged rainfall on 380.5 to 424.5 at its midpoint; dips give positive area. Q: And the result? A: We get 2.2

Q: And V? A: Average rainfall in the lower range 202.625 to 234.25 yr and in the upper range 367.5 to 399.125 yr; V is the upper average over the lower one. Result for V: 0.7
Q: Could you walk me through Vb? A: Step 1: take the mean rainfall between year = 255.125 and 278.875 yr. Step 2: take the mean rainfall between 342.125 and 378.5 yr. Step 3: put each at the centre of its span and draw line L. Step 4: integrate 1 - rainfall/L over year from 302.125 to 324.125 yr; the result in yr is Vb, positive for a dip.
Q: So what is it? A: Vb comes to -2.98 yr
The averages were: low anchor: 114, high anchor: 88.4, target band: 115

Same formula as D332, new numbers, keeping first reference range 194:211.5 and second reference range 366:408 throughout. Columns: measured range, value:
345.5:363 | -1.9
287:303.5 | -2.7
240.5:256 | -1.3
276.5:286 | -1.4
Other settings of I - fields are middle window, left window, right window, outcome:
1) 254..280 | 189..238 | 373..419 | -1.5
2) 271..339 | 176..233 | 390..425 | -4.2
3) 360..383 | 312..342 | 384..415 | 6.6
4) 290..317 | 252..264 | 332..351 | -0.8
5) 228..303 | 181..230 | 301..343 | -0.4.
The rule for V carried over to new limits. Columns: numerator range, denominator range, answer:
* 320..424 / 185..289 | 0.86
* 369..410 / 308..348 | 0.77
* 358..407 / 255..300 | 0.74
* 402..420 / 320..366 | 1.01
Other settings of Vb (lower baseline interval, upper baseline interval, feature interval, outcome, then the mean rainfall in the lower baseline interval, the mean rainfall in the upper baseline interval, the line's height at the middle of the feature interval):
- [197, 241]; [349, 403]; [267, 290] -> -2.68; 113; 86.6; 103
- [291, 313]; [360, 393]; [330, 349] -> -3.34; 116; 76.2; 95.8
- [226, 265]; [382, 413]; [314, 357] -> -3.28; 115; 96.5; 104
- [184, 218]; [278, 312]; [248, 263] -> 0.08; 114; 116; 115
